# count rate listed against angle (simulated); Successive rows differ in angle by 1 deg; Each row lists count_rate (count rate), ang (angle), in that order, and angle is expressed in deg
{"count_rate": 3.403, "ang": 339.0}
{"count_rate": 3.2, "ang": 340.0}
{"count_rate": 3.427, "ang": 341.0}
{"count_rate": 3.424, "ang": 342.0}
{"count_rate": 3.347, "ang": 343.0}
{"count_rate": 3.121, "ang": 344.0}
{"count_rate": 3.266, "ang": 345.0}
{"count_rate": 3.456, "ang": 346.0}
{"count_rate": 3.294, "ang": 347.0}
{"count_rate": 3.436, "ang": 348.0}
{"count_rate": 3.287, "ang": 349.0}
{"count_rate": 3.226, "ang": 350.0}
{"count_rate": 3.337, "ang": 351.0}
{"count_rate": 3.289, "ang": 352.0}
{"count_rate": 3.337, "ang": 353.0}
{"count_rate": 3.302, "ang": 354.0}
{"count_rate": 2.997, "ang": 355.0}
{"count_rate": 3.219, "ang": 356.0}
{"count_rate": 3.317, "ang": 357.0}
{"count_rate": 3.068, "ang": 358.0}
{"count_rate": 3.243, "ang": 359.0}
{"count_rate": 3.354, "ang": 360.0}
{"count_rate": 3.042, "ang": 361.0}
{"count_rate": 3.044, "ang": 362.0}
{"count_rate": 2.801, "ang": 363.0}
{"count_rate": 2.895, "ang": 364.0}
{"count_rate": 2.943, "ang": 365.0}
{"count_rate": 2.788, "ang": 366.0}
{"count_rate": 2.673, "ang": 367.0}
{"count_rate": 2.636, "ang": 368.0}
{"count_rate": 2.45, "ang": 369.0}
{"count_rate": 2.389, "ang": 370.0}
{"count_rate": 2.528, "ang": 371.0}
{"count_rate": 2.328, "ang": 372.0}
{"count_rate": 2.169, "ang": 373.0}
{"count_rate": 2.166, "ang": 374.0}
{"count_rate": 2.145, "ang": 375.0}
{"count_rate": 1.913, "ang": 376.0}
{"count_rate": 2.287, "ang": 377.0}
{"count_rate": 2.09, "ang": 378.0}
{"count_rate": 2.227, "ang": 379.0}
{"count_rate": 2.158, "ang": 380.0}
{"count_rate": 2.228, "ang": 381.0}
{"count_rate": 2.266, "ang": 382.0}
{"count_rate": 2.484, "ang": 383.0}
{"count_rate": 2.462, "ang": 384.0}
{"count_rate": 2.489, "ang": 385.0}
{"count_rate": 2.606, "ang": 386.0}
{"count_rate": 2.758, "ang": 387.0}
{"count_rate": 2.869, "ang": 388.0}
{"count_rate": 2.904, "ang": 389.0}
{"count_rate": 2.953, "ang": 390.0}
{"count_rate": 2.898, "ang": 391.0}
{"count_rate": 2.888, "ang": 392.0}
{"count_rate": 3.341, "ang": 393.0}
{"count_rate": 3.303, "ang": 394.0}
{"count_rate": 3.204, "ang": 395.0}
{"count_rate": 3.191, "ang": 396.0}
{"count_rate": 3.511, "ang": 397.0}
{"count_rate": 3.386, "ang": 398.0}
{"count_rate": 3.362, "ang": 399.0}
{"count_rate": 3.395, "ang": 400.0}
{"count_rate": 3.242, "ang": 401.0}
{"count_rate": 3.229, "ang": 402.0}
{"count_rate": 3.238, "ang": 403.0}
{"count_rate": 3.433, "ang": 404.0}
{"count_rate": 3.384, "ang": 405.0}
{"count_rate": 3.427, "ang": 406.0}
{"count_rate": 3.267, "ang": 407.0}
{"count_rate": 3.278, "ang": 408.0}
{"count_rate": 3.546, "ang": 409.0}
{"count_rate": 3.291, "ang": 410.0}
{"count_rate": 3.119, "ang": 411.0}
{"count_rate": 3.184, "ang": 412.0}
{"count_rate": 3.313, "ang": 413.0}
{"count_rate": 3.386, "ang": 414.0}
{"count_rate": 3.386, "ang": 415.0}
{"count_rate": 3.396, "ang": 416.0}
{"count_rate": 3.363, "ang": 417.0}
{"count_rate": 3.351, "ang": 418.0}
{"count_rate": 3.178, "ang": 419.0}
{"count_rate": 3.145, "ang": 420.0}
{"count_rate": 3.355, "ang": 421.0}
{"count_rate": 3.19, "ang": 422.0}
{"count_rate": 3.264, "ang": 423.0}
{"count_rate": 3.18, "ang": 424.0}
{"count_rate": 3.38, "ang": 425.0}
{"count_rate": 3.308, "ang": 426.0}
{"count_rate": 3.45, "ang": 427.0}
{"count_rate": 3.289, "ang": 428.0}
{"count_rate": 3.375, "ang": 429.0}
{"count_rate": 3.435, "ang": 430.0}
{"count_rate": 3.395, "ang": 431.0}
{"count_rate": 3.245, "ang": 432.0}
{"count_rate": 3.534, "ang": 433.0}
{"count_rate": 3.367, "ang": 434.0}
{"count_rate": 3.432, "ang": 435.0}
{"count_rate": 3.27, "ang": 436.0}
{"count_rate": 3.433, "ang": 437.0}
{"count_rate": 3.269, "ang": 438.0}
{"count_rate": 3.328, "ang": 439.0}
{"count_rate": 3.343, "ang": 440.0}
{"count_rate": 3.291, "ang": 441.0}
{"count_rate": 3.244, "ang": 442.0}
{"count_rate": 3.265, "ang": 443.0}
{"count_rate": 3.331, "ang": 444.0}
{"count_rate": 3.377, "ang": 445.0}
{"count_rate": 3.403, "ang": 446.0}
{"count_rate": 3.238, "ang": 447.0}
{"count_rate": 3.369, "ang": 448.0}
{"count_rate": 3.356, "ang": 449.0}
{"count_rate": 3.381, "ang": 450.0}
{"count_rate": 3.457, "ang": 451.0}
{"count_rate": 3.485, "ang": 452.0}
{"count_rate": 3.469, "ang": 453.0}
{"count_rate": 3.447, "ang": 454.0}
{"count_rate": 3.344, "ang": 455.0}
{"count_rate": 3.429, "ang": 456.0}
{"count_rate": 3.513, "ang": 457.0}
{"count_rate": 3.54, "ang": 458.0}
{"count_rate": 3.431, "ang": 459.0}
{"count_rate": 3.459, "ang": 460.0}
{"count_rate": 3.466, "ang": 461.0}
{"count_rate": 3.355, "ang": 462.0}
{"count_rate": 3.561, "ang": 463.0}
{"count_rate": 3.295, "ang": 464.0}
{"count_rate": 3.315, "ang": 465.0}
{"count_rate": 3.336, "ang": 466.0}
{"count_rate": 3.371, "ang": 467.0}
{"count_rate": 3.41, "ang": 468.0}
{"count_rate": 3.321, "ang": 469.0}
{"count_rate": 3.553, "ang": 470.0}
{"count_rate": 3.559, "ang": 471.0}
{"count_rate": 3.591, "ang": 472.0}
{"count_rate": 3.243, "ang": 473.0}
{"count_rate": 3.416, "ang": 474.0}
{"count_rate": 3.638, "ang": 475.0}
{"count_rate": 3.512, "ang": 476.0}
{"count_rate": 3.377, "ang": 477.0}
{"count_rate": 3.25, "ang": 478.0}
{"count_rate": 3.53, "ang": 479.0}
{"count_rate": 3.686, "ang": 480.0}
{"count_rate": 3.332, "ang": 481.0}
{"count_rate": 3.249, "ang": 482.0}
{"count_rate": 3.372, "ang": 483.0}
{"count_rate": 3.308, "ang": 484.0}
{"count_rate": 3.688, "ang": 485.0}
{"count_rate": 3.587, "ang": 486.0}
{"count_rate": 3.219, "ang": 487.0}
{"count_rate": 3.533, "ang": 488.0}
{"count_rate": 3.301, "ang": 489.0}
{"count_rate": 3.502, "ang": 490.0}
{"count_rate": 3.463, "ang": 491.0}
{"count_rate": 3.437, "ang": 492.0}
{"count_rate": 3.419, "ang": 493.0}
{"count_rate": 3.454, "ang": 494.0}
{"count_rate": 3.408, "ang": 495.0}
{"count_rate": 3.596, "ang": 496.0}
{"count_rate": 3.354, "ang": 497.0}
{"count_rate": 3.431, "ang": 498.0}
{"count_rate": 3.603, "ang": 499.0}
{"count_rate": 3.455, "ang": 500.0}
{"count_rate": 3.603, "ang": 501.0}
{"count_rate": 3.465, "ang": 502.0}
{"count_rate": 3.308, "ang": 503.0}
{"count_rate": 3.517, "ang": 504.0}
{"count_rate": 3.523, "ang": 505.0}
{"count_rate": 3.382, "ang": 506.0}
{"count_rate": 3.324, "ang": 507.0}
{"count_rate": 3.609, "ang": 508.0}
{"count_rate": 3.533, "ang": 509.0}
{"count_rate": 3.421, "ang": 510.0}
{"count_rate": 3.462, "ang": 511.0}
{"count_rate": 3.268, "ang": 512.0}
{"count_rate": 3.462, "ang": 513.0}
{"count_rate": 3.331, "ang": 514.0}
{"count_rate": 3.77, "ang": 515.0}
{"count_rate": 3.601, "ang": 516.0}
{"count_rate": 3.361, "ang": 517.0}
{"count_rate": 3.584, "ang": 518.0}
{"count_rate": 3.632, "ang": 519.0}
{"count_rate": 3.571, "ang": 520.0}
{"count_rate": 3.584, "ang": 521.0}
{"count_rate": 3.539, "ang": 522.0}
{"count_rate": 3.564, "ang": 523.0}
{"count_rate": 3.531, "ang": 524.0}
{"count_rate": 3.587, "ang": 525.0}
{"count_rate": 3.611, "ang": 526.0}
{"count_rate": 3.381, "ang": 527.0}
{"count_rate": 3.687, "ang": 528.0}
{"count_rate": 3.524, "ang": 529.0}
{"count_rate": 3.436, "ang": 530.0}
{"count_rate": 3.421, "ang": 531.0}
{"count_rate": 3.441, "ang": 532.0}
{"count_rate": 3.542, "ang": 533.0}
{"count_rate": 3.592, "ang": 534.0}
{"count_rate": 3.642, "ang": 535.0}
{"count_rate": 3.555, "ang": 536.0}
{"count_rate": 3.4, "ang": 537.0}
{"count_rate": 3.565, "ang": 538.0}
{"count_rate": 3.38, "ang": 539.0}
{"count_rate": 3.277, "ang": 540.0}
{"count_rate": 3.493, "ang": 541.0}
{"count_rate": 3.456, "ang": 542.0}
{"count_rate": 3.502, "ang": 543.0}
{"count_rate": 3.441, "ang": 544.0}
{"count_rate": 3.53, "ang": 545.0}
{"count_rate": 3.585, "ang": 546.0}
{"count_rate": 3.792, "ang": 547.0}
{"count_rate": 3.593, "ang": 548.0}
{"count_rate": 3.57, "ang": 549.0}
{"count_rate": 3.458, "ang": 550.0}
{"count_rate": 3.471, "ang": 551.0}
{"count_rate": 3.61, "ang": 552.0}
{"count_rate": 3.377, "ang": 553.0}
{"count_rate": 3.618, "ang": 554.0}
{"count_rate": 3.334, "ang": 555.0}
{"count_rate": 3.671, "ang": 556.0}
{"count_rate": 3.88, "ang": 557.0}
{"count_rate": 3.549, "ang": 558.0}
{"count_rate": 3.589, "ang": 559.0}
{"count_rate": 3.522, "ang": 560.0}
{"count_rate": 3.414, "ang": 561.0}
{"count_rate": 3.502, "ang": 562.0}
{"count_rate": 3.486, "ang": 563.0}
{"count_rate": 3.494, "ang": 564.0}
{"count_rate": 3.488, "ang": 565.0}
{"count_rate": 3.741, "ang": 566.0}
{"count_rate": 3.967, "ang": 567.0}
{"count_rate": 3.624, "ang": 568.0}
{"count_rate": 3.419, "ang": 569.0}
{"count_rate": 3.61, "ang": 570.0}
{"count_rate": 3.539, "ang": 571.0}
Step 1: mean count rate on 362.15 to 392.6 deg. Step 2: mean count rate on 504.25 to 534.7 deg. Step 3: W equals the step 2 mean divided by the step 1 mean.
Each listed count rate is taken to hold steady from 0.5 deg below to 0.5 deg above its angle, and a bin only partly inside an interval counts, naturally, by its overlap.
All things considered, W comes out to 1.39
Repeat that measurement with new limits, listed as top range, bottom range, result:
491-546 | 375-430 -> 1.14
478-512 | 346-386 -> 1.25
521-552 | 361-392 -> 1.39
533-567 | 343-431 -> 1.17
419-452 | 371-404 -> 1.21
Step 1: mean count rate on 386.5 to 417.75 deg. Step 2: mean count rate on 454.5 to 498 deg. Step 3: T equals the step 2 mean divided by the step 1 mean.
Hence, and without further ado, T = 1.1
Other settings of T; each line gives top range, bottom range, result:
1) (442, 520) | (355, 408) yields 1.21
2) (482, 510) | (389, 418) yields 1.05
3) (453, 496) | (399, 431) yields 1.04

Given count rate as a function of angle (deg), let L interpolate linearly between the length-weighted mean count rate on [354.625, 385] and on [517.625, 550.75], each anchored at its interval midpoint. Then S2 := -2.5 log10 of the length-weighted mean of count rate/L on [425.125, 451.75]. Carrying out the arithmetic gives -0.12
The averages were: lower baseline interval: 2.61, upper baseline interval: 3.53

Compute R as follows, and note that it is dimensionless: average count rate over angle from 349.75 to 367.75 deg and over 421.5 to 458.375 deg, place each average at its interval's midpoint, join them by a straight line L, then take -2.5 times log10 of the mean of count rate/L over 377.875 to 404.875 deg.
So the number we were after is 0.10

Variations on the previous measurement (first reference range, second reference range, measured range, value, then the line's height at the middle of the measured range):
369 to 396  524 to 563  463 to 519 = -0.080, 3.21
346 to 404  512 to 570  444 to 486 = -0.062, 3.24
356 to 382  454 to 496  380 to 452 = -0.083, 2.97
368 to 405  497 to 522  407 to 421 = -0.138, 2.91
